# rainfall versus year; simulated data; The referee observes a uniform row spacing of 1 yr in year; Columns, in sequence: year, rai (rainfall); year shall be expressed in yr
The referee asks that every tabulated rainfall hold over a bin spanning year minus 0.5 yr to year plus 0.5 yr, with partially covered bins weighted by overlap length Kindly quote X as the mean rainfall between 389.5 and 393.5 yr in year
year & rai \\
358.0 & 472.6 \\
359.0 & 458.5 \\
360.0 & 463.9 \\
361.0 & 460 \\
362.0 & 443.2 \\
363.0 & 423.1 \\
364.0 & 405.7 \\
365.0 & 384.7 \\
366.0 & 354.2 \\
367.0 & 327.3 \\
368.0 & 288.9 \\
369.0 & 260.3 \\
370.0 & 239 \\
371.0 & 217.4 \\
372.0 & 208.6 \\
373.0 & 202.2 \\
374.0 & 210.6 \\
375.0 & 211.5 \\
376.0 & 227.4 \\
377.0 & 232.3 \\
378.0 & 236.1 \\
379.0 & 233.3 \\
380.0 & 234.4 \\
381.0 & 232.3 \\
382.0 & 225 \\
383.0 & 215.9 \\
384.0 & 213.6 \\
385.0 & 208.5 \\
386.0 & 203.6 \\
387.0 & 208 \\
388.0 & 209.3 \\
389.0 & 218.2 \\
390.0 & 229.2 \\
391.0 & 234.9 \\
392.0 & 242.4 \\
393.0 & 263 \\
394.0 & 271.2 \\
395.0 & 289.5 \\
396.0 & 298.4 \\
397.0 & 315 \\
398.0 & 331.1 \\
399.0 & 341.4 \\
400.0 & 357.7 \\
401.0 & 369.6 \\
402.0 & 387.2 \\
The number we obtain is 242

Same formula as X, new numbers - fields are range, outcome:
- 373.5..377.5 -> 220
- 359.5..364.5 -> 439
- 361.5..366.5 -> 402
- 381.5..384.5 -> 218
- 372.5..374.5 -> 206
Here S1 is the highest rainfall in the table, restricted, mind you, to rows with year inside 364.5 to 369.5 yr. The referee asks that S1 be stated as 384.7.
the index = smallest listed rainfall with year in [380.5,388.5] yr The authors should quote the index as 203.6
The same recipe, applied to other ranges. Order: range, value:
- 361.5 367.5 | 327.3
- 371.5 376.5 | 202.2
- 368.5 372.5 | 208.6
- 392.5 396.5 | 263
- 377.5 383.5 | 215.9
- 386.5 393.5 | 208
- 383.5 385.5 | 208.5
